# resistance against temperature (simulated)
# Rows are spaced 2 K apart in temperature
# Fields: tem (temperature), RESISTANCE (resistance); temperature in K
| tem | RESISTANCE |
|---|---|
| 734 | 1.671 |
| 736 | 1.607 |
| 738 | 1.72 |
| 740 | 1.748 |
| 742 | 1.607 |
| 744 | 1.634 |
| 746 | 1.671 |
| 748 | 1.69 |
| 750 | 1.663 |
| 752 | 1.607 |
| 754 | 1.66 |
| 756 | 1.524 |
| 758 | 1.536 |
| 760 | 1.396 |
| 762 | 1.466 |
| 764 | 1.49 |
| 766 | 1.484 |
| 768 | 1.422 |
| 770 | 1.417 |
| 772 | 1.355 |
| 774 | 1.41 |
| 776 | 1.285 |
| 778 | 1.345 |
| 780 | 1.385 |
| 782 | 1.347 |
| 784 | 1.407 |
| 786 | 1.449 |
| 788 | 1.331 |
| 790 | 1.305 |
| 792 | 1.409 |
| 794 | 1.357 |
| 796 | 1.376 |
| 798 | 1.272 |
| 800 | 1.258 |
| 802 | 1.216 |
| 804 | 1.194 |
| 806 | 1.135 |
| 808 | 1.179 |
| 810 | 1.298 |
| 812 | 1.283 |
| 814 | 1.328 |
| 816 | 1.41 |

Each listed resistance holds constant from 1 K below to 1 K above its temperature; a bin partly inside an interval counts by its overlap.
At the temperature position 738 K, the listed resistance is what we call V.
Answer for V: 1.72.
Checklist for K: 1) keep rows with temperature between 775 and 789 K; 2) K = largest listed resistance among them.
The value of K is 1.449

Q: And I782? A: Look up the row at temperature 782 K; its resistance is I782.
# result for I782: 1.347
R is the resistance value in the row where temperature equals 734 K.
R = 1.671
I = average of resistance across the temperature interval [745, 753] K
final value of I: 1.66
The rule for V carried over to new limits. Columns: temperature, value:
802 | 1.216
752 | 1.607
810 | 1.298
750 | 1.663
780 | 1.385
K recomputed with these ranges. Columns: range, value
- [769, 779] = 1.417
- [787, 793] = 1.409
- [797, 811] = 1.298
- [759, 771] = 1.49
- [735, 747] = 1.748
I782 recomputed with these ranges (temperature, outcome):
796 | 1.376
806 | 1.135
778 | 1.345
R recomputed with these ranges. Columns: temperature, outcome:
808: 1.179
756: 1.524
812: 1.283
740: 1.748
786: 1.449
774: 1.41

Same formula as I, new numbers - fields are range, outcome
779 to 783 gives 1.37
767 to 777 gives 1.38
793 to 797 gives 1.37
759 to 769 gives 1.45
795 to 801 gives 1.3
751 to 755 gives 1.63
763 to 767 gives 1.49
